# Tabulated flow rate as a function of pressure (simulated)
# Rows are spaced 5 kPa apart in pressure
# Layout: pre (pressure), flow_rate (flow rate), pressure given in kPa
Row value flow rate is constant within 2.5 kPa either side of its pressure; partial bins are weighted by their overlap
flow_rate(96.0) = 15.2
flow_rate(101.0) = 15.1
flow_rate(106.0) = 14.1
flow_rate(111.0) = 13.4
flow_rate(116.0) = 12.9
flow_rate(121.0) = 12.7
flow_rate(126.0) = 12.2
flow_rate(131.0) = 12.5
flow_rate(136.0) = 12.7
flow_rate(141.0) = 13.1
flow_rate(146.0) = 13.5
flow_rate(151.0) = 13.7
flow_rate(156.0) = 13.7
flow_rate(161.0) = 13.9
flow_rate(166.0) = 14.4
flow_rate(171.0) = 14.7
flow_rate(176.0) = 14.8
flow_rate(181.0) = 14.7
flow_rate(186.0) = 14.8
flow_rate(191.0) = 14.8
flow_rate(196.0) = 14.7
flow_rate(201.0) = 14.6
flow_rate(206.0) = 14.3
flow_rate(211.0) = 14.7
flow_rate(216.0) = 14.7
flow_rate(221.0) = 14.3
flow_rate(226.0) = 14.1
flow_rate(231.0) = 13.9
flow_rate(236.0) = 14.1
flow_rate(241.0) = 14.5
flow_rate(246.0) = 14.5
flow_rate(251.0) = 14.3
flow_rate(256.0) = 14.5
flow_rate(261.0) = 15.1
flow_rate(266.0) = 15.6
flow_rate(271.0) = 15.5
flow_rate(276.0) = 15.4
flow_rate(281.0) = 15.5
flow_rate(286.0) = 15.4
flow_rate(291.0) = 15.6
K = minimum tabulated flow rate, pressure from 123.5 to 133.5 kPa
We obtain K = 12.2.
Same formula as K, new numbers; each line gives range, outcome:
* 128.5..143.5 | 12.5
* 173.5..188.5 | 14.7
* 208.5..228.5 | 14.1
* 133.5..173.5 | 12.7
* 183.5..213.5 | 14.3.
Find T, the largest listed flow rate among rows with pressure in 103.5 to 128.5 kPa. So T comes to 14.1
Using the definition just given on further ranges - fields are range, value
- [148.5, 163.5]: 13.9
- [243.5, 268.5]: 15.6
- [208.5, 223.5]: 14.7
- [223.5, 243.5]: 14.5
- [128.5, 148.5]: 13.5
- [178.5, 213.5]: 14.8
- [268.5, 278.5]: 15.5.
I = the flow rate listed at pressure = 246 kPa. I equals 14.5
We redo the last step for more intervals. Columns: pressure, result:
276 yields 15.4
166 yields 14.4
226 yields 14.1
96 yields 15.2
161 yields 13.9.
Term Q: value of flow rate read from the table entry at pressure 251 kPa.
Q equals 14.3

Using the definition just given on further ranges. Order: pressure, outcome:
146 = 13.5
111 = 13.4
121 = 12.7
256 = 14.5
